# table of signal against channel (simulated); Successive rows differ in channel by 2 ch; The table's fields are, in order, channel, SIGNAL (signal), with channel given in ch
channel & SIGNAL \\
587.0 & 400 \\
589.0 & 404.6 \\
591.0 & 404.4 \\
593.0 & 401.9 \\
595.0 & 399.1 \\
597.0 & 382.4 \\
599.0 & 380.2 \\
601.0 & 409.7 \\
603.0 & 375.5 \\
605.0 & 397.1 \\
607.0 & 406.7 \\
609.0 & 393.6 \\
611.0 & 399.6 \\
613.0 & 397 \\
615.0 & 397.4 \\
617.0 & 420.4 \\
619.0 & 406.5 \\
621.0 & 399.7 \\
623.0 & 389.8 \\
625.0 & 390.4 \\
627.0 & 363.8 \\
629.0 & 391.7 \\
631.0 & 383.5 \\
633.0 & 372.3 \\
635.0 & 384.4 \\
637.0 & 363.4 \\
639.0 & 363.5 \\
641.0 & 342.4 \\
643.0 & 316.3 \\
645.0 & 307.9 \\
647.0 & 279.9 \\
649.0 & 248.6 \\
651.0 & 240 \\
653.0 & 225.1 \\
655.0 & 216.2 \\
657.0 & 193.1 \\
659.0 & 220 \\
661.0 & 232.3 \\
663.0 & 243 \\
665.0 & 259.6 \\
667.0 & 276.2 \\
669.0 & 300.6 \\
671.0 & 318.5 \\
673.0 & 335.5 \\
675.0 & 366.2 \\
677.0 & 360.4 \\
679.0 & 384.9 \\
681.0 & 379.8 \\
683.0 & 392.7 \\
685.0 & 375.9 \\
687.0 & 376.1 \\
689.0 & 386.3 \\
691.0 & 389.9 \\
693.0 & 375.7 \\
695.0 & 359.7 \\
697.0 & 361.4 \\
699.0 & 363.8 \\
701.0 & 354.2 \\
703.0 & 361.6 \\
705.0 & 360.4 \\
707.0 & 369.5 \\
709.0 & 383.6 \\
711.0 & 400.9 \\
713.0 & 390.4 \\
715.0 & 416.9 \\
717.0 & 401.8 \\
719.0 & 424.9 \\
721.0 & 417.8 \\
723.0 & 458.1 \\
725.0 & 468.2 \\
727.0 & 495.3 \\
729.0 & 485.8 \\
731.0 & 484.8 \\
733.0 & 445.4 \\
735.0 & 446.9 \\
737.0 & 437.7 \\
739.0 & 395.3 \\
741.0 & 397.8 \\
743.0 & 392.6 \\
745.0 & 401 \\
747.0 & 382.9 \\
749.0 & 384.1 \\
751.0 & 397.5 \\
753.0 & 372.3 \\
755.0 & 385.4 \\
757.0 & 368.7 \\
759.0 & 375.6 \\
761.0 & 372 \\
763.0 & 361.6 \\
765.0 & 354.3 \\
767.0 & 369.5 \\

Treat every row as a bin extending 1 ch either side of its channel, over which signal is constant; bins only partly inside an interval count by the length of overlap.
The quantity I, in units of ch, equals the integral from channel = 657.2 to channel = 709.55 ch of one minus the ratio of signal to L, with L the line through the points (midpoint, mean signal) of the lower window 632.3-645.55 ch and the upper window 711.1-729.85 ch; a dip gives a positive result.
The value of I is 7.9 ch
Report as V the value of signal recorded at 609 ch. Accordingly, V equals 393.6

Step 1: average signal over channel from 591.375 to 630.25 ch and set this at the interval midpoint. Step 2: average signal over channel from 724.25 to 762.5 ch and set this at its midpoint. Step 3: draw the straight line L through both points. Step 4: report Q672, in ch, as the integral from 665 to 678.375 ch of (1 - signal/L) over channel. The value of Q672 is 2.7 ch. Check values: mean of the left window 395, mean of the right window 414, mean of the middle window 323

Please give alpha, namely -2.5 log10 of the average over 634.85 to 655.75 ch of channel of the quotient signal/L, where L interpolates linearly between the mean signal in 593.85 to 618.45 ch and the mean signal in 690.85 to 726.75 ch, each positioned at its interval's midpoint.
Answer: 0.31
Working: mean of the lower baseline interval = 397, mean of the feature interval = 296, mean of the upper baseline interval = 394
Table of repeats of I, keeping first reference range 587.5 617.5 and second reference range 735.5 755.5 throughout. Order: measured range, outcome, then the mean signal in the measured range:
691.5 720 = 1.16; 381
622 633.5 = 0.44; 382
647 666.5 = 7.98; 235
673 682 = 0.64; 369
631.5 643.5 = 1.13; 360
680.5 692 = 0.38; 384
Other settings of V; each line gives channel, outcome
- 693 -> 375.7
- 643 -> 316.3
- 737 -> 437.7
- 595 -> 399.1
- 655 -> 216.2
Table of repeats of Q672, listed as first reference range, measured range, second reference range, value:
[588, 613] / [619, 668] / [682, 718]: 9.9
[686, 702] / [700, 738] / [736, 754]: -3.7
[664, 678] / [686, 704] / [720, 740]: 0.1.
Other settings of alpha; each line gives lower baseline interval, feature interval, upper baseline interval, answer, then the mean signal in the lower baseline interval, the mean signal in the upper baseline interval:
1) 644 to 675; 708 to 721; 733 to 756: -0.15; 263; 401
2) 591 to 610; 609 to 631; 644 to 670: -0.15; 395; 249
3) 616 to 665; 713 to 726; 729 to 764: -0.13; 319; 403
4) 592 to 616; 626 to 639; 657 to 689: -0.03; 395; 319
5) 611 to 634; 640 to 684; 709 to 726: 0.35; 392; 420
